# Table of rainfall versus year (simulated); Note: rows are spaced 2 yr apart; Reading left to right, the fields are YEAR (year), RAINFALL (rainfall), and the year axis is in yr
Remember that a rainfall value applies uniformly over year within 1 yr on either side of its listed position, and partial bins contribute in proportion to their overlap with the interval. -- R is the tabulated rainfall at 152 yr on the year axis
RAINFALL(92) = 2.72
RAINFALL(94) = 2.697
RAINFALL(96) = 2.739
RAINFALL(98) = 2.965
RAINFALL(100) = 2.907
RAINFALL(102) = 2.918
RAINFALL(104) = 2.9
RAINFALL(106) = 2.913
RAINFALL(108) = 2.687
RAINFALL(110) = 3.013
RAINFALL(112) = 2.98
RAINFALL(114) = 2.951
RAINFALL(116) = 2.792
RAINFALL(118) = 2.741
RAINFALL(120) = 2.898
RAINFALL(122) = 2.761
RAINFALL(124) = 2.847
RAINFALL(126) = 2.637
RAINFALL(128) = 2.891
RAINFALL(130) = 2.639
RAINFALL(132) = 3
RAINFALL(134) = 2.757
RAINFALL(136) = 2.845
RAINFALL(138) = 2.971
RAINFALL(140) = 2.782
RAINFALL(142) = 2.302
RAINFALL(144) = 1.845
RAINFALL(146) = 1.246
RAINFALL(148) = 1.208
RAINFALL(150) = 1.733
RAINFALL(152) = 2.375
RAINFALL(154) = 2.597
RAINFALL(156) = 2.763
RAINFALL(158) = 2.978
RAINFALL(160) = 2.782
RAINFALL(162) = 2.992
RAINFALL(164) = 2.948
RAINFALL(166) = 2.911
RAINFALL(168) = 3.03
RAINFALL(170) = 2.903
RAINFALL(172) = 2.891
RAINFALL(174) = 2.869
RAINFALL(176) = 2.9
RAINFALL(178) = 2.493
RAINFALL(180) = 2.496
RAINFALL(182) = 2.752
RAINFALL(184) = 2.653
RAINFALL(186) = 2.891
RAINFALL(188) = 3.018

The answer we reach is 2.375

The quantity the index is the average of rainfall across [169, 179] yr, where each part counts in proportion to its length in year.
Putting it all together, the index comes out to 2.81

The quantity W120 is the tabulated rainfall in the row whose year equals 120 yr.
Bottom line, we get 2.898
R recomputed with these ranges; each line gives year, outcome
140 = 2.782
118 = 2.741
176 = 2.9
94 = 2.697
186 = 2.891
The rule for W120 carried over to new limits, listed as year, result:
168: 3.03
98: 2.965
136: 2.845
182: 2.752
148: 1.208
